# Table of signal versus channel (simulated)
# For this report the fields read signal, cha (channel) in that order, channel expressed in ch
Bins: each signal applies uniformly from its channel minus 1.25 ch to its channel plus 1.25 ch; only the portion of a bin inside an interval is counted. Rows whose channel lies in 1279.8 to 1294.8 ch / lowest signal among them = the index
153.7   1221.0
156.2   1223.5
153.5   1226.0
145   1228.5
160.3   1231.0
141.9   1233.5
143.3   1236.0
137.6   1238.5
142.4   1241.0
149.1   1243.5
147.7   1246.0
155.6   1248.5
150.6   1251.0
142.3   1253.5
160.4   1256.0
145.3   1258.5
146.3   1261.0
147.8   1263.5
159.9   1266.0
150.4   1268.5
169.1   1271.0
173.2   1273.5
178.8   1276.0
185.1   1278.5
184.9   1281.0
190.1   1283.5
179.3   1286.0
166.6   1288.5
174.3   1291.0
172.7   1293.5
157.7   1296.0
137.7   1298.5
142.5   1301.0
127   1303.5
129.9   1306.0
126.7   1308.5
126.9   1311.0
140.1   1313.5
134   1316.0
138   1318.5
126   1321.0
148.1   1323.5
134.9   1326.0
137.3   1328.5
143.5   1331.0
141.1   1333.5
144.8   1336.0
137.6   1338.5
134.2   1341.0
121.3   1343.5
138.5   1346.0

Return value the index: 166.6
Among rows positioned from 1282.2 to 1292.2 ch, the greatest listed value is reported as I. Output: 190.1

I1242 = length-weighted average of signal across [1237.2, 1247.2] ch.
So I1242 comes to 144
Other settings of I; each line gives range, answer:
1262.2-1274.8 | 173.2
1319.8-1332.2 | 148.1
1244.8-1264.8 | 160.4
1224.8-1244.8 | 160.3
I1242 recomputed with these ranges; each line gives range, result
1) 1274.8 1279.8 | 182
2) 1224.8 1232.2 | 153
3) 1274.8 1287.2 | 184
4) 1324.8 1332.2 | 139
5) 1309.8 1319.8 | 135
